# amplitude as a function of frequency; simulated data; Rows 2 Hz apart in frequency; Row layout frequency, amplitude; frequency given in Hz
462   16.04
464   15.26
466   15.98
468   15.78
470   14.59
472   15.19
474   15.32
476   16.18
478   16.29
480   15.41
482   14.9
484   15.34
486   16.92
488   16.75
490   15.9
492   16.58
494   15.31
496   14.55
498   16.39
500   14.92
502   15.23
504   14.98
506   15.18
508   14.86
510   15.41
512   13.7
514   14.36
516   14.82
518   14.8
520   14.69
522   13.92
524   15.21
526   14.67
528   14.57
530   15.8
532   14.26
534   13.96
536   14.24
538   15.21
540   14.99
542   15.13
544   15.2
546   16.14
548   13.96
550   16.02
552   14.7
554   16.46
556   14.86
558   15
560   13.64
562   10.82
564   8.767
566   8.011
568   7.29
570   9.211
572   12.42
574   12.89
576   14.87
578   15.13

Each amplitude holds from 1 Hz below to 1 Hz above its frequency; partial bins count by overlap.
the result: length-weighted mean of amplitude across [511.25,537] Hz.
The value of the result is 14.5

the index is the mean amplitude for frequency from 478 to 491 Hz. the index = 15.9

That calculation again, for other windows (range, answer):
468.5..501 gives 15.7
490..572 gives 14.2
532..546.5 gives 14.9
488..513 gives 15.3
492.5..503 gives 15.3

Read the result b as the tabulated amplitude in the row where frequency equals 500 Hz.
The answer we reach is 14.92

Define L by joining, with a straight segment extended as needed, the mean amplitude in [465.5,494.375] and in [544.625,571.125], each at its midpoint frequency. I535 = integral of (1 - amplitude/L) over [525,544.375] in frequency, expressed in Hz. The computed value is -1.67 Hz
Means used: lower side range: 15.8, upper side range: 12.7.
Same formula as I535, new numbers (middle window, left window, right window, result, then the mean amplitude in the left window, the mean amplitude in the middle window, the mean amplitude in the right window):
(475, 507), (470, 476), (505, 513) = -1.3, 15.3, 15.7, 14.8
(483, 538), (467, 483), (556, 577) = -4.7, 15.5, 15.1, 11.5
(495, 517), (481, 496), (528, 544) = 0.8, 15.9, 14.9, 14.8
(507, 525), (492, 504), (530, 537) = 0.3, 15.4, 14.6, 14.4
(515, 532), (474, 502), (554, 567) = -0.9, 15.8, 14.8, 12.2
